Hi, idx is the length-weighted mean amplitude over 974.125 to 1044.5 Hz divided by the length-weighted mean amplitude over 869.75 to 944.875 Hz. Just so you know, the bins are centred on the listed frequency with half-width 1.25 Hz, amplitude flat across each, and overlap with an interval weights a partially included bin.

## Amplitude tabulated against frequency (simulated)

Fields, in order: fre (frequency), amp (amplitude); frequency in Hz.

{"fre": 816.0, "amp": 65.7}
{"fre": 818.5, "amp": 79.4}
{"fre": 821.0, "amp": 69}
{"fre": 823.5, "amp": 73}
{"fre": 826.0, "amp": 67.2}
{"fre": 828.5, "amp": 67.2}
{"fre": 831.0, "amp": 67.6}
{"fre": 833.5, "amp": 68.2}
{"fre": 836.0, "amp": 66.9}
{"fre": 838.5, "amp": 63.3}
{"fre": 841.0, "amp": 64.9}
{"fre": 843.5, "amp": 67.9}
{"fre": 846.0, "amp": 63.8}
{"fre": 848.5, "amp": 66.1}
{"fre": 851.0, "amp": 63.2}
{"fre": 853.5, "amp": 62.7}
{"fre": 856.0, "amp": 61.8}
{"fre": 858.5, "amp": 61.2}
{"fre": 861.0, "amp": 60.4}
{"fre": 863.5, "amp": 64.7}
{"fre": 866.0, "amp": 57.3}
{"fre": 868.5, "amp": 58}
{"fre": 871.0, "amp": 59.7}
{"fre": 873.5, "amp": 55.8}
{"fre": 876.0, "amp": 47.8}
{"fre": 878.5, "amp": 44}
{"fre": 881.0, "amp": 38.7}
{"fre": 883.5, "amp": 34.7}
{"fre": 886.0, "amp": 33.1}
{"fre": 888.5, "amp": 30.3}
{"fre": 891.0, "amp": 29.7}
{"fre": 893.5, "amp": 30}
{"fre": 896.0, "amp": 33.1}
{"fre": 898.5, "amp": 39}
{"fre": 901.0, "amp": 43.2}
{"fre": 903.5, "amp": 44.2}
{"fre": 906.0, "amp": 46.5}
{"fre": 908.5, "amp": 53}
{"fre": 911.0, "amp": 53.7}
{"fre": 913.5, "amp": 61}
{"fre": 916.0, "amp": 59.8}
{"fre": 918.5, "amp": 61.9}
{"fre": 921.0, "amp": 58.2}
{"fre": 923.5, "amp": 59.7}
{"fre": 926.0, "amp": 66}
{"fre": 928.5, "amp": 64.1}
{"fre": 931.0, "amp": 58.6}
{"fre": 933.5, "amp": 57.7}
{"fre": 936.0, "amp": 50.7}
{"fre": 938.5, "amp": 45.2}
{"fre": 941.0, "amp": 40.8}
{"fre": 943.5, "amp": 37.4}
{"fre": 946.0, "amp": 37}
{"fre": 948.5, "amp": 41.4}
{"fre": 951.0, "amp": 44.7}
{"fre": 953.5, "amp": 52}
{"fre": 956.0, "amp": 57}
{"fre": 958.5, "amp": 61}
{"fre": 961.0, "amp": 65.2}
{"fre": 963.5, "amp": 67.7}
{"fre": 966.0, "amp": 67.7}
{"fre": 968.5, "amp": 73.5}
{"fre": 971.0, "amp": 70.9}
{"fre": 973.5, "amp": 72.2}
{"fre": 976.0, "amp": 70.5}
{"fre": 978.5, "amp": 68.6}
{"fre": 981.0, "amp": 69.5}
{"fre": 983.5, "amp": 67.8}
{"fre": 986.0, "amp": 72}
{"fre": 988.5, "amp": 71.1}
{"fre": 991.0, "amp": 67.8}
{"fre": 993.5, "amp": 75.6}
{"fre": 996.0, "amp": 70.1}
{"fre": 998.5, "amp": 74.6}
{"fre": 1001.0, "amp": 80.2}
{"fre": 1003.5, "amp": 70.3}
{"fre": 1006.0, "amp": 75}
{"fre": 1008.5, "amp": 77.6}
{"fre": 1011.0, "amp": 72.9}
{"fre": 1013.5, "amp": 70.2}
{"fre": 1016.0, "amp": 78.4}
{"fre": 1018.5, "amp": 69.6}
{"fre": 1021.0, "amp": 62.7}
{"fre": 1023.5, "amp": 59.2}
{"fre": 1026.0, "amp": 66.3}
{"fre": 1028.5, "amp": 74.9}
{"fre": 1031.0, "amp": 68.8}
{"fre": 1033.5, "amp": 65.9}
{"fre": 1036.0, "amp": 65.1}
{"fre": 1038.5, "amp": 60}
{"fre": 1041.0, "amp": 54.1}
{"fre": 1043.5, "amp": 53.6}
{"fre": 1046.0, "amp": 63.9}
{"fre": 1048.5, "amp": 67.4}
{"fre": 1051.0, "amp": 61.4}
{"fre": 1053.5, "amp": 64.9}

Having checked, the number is 1.44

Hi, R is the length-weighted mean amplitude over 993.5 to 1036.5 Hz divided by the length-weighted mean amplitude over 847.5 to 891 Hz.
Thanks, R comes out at 1.4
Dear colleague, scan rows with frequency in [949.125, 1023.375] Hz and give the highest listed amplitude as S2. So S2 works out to 80.2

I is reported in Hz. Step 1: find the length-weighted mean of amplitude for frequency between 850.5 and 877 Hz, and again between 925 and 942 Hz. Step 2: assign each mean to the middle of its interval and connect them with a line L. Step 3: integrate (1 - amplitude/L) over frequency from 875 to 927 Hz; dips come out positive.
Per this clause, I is 9.8 Hz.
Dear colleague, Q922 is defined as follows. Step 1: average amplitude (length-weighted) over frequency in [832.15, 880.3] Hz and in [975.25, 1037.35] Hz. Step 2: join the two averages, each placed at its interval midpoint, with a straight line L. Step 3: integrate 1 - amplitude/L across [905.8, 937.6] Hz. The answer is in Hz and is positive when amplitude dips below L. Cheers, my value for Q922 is 3.43 Hz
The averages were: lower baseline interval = 60.7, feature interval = 58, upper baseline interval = 70.6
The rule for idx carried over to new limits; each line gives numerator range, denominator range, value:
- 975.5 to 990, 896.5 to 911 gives 1.54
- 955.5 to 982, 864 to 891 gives 1.49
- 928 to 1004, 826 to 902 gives 1.15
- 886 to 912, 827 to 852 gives 0.60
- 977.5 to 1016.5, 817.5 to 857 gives 1.08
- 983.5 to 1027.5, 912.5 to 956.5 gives 1.35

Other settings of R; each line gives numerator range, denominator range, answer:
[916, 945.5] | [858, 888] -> 1.08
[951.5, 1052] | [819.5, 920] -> 1.23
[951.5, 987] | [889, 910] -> 1.67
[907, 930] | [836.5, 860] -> 0.93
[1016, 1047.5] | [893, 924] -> 1.29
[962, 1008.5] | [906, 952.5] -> 1.36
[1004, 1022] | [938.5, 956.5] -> 1.65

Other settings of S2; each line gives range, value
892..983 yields 73.5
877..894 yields 44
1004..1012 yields 77.6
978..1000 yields 75.6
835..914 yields 67.9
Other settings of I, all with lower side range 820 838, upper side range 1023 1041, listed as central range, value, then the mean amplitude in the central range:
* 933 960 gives 7.7 Hz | 47.6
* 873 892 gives 8.1 Hz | 38.7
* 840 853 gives 0.6 Hz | 65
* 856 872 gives 1.7 Hz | 60.3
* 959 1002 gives -3.1 Hz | 70.7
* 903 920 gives 3.1 Hz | 54.8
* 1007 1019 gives -1.6 Hz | 74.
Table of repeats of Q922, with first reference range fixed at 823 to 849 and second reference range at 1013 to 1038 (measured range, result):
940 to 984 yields 5.4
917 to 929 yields 1.0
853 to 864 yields 0.8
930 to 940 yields 2.2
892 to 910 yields 6.9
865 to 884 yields 4.8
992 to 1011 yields -1.9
